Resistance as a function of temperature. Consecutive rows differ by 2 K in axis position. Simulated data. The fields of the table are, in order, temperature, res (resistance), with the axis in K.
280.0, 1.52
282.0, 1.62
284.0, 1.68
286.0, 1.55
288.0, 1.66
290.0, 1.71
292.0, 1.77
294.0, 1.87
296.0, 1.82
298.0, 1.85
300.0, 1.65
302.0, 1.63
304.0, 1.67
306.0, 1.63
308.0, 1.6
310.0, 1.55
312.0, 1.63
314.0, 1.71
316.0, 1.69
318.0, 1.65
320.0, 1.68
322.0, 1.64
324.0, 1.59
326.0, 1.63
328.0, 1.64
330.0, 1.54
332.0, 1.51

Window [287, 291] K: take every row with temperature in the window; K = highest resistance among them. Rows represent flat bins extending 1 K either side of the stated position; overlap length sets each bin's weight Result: 1.71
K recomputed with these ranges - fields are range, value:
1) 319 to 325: 1.68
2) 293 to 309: 1.87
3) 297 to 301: 1.85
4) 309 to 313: 1.63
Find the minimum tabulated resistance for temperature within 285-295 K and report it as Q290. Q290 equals 1.55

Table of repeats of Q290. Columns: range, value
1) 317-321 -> 1.65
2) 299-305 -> 1.63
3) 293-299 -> 1.82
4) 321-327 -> 1.59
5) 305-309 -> 1.6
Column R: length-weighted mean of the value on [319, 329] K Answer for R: 1.64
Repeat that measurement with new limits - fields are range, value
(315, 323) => 1.67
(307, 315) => 1.62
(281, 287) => 1.62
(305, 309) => 1.61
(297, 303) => 1.71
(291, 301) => 1.79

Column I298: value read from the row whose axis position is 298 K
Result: 1.85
